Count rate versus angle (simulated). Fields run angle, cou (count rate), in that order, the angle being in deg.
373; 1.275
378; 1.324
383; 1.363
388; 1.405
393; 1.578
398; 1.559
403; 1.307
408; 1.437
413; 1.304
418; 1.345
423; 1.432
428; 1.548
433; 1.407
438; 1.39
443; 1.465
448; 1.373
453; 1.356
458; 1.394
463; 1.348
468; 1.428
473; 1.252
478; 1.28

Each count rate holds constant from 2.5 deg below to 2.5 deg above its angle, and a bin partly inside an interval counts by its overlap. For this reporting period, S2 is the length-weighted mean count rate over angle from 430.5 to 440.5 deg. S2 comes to 1.4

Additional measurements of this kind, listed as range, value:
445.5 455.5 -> 1.36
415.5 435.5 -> 1.43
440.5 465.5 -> 1.39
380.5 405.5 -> 1.44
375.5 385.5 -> 1.34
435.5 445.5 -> 1.43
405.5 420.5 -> 1.36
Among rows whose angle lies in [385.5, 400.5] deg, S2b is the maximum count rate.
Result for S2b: 1.578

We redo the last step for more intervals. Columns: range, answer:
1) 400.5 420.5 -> 1.437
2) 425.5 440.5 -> 1.548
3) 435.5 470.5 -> 1.465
